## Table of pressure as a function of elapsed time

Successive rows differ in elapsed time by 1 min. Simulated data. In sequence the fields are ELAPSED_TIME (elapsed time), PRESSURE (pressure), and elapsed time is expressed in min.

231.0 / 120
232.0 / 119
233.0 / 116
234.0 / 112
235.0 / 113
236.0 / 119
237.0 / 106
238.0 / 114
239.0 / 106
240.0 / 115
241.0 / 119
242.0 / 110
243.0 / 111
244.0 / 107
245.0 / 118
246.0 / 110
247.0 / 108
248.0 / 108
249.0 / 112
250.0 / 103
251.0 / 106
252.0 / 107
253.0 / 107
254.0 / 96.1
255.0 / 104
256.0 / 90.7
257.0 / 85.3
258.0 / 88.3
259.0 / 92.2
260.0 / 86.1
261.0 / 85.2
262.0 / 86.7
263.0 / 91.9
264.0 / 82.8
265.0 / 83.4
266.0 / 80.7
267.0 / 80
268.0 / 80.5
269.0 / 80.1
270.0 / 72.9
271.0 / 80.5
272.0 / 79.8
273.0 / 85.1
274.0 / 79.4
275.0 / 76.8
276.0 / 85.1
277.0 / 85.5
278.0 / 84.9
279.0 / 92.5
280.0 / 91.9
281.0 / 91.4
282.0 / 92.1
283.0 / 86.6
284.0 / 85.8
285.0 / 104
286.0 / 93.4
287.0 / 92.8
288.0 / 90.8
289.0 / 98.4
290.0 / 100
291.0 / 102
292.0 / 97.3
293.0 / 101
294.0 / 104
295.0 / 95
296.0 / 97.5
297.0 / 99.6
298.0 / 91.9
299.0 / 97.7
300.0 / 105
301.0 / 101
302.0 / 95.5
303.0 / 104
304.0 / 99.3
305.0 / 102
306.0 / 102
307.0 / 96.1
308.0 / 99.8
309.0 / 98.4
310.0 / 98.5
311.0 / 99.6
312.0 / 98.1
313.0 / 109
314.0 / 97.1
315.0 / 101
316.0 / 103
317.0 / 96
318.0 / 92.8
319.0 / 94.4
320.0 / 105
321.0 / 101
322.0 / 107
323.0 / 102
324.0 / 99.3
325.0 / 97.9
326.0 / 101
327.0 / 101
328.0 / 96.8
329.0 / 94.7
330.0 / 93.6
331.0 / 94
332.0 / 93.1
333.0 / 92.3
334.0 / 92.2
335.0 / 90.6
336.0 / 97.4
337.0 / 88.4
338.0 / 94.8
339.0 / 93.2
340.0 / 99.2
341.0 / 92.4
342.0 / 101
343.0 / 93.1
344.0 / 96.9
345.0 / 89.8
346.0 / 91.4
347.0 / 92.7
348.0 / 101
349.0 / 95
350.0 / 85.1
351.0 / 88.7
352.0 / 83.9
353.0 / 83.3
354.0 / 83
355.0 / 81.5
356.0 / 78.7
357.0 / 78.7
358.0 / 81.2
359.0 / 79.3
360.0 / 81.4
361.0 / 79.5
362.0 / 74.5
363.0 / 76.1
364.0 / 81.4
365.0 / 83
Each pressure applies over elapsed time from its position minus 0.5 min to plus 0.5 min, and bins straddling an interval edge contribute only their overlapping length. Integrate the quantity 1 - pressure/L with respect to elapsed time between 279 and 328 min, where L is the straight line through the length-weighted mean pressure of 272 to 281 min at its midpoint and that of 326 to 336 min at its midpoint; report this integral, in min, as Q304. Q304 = -4.5 min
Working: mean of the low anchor 85.2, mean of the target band 98.3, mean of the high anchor 94.8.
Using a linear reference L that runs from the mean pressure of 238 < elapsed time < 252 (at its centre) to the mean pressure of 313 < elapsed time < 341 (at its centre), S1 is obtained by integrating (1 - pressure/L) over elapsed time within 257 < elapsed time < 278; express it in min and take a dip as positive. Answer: 4.6 min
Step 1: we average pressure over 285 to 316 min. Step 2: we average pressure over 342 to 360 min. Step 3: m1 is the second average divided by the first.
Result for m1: 0.88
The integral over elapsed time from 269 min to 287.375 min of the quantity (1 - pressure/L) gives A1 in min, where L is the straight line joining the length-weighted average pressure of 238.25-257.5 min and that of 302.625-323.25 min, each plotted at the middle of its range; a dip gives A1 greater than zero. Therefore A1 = 3.0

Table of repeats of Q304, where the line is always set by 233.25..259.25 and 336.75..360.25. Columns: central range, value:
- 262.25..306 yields 3.77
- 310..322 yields -0.68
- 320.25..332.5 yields -0.76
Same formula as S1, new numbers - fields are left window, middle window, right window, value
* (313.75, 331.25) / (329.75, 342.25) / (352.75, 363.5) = -0.3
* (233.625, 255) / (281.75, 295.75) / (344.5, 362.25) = 0.5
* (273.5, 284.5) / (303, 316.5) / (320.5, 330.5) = -0.8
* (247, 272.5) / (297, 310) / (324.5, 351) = -0.9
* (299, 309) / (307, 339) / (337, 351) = -0.1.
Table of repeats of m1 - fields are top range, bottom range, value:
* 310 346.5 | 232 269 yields 0.96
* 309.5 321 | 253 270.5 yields 1.15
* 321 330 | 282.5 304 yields 1.02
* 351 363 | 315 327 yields 0.81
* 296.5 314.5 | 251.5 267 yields 1.10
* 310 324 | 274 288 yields 1.13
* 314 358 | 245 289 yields 1.03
